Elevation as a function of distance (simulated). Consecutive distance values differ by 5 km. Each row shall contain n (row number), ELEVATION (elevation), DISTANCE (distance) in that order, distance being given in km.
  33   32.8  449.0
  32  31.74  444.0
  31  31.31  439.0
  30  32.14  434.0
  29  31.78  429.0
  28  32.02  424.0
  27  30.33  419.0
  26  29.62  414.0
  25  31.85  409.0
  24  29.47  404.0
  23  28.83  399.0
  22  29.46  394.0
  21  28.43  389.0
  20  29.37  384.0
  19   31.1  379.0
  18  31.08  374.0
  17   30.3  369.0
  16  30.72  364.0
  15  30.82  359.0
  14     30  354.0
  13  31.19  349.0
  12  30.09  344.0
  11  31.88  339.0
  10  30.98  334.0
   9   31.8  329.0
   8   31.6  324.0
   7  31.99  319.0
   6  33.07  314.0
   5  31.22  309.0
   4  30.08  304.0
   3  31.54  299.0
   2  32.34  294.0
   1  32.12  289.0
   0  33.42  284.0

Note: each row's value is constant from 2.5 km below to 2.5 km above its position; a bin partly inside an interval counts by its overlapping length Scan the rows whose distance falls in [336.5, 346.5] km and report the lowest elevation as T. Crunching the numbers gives 30.09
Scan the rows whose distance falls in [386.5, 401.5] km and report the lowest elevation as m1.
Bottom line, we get 28.43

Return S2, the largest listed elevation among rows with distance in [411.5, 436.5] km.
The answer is 32.14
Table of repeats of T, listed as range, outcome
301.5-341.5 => 30.08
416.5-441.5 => 30.33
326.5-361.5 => 30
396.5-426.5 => 28.83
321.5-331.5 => 31.6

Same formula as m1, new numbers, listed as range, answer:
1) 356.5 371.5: 30.3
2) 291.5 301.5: 31.54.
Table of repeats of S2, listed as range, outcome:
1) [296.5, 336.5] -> 33.07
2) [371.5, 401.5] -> 31.1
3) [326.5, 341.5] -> 31.88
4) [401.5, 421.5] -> 31.85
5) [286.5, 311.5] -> 32.34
